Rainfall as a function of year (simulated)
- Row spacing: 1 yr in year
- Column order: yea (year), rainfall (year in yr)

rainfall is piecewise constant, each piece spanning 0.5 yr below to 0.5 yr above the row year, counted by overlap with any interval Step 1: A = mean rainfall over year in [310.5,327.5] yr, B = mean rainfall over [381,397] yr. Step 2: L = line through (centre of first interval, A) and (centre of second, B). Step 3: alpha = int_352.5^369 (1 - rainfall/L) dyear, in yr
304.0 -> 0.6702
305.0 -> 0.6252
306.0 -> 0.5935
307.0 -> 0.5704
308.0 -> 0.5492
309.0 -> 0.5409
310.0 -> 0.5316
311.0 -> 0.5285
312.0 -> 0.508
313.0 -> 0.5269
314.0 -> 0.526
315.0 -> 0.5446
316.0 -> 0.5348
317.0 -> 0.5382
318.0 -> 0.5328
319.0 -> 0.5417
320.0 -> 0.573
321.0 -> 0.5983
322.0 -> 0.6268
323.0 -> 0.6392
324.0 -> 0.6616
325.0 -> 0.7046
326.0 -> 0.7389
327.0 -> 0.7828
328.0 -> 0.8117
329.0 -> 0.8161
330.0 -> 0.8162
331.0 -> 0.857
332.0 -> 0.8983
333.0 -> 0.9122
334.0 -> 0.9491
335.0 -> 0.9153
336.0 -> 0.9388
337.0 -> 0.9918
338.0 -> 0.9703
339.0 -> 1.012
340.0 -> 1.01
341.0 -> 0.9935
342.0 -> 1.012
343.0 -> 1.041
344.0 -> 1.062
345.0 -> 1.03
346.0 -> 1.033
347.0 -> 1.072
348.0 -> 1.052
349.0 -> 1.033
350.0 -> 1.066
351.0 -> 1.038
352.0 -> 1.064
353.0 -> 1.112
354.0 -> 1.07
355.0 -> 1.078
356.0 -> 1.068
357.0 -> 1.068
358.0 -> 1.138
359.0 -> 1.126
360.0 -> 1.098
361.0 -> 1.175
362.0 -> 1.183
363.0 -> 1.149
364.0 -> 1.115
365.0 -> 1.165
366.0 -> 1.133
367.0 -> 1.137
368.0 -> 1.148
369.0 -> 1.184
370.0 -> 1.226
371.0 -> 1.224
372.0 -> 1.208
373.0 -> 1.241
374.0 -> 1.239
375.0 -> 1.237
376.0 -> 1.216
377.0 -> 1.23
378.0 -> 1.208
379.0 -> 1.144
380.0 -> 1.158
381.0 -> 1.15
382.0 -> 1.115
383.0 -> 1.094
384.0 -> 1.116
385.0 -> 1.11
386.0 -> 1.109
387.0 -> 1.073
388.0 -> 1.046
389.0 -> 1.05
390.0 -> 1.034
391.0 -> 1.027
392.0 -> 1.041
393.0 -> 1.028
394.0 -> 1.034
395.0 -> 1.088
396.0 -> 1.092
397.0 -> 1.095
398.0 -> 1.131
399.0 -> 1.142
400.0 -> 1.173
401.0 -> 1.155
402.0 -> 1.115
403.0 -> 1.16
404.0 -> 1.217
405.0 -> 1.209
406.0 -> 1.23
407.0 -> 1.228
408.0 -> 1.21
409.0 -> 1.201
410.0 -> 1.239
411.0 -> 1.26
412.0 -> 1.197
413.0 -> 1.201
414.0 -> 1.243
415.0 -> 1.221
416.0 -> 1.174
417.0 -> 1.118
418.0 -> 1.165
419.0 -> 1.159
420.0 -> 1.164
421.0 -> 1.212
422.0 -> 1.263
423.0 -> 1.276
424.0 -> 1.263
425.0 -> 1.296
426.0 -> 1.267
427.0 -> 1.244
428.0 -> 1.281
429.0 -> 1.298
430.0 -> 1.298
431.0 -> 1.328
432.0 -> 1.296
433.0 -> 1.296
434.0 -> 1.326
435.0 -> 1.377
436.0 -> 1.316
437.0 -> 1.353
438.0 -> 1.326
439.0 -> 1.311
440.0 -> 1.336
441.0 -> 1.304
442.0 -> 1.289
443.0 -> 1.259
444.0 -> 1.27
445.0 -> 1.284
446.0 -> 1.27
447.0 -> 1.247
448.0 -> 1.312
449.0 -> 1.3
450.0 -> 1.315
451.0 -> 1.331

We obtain -4.6 yr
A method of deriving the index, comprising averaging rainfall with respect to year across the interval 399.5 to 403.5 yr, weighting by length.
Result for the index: 1.15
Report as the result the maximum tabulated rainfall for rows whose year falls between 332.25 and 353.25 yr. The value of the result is 1.112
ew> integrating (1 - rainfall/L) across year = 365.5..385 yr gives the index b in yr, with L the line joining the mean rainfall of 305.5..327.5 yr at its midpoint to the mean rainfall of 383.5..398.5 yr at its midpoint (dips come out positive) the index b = -4.24 yr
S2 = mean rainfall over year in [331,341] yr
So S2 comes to 0.952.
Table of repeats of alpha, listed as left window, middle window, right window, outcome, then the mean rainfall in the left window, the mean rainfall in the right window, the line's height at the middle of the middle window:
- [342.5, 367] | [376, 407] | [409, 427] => 1.1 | 1.09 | 1.22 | 1.17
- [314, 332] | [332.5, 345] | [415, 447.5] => -3.8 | 0.668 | 1.27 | 0.756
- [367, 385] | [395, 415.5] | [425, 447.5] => 0.9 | 1.18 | 1.3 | 1.24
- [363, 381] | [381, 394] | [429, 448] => 1.5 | 1.19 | 1.3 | 1.21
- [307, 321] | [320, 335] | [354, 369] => -1.3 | 0.54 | 1.13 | 0.707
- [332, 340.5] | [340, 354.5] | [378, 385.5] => -0.7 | 0.959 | 1.13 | 1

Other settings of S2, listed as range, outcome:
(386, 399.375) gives 1.07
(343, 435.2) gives 1.16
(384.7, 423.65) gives 1.15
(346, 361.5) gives 1.08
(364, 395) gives 1.14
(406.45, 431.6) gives 1.23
